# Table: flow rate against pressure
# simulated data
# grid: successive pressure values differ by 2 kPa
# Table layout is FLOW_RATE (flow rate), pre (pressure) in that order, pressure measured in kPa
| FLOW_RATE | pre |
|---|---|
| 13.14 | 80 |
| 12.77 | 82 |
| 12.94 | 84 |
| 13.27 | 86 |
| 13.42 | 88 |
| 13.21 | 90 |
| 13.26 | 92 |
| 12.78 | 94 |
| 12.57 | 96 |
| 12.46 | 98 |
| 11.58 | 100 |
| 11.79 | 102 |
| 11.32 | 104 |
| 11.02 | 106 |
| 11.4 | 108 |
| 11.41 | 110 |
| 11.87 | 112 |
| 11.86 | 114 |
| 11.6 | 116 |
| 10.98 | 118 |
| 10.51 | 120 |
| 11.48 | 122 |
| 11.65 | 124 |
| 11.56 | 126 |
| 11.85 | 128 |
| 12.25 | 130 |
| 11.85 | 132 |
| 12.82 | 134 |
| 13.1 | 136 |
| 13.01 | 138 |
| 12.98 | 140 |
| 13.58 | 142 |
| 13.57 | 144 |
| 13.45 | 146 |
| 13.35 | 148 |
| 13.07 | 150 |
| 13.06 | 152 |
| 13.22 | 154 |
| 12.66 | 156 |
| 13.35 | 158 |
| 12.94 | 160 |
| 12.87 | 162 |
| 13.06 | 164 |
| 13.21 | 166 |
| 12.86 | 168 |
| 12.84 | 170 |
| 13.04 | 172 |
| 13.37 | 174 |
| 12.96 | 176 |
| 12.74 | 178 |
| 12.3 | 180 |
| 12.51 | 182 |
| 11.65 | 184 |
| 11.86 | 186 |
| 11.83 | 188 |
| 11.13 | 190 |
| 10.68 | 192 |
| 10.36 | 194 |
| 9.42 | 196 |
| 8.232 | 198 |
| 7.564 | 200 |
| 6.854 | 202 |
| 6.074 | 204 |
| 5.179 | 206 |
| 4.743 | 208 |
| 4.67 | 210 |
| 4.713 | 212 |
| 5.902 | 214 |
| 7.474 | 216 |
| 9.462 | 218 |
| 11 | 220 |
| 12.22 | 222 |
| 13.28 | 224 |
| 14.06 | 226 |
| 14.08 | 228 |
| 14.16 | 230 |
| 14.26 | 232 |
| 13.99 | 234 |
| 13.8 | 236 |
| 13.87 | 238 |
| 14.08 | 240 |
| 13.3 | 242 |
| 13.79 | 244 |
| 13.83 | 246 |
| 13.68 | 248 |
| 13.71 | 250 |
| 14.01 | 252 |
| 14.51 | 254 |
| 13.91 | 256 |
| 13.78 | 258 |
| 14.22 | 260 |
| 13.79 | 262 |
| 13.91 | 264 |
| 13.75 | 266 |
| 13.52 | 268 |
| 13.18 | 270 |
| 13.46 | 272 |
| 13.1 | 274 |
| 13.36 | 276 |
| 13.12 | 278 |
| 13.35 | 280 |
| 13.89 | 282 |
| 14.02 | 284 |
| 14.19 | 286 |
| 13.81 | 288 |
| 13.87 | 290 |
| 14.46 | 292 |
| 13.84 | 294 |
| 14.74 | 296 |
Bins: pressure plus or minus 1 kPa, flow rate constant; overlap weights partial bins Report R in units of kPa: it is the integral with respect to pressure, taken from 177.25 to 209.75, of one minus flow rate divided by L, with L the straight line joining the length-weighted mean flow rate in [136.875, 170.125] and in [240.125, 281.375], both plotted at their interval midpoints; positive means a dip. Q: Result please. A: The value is 9.48 kPa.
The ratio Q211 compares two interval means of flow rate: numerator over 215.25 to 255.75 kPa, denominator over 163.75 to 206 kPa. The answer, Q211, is 1.20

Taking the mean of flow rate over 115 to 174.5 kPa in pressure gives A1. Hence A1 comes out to 12.6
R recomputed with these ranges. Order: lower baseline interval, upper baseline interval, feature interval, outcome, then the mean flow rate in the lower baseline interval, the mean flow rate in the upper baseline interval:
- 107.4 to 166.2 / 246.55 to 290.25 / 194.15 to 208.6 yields 6.6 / 12.4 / 13.7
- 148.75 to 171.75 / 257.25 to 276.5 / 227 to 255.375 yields -1.0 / 13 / 13.6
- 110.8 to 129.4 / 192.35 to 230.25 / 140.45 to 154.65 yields -3.5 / 11.5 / 8.84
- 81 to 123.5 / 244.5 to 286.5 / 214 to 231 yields 2.2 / 12.1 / 13.7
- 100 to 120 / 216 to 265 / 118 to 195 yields -2.2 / 11.4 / 13.4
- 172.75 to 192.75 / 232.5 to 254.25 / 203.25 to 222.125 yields 8.8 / 12.1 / 13.9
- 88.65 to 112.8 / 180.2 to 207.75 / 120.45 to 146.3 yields -3.1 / 12.1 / 9.44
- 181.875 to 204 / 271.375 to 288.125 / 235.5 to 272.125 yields -3.9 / 9.91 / 13.6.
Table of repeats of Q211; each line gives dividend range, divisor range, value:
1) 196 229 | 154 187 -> 0.67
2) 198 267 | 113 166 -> 0.91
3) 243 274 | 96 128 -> 1.19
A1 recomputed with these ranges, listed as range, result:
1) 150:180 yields 13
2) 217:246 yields 13.3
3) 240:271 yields 13.8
